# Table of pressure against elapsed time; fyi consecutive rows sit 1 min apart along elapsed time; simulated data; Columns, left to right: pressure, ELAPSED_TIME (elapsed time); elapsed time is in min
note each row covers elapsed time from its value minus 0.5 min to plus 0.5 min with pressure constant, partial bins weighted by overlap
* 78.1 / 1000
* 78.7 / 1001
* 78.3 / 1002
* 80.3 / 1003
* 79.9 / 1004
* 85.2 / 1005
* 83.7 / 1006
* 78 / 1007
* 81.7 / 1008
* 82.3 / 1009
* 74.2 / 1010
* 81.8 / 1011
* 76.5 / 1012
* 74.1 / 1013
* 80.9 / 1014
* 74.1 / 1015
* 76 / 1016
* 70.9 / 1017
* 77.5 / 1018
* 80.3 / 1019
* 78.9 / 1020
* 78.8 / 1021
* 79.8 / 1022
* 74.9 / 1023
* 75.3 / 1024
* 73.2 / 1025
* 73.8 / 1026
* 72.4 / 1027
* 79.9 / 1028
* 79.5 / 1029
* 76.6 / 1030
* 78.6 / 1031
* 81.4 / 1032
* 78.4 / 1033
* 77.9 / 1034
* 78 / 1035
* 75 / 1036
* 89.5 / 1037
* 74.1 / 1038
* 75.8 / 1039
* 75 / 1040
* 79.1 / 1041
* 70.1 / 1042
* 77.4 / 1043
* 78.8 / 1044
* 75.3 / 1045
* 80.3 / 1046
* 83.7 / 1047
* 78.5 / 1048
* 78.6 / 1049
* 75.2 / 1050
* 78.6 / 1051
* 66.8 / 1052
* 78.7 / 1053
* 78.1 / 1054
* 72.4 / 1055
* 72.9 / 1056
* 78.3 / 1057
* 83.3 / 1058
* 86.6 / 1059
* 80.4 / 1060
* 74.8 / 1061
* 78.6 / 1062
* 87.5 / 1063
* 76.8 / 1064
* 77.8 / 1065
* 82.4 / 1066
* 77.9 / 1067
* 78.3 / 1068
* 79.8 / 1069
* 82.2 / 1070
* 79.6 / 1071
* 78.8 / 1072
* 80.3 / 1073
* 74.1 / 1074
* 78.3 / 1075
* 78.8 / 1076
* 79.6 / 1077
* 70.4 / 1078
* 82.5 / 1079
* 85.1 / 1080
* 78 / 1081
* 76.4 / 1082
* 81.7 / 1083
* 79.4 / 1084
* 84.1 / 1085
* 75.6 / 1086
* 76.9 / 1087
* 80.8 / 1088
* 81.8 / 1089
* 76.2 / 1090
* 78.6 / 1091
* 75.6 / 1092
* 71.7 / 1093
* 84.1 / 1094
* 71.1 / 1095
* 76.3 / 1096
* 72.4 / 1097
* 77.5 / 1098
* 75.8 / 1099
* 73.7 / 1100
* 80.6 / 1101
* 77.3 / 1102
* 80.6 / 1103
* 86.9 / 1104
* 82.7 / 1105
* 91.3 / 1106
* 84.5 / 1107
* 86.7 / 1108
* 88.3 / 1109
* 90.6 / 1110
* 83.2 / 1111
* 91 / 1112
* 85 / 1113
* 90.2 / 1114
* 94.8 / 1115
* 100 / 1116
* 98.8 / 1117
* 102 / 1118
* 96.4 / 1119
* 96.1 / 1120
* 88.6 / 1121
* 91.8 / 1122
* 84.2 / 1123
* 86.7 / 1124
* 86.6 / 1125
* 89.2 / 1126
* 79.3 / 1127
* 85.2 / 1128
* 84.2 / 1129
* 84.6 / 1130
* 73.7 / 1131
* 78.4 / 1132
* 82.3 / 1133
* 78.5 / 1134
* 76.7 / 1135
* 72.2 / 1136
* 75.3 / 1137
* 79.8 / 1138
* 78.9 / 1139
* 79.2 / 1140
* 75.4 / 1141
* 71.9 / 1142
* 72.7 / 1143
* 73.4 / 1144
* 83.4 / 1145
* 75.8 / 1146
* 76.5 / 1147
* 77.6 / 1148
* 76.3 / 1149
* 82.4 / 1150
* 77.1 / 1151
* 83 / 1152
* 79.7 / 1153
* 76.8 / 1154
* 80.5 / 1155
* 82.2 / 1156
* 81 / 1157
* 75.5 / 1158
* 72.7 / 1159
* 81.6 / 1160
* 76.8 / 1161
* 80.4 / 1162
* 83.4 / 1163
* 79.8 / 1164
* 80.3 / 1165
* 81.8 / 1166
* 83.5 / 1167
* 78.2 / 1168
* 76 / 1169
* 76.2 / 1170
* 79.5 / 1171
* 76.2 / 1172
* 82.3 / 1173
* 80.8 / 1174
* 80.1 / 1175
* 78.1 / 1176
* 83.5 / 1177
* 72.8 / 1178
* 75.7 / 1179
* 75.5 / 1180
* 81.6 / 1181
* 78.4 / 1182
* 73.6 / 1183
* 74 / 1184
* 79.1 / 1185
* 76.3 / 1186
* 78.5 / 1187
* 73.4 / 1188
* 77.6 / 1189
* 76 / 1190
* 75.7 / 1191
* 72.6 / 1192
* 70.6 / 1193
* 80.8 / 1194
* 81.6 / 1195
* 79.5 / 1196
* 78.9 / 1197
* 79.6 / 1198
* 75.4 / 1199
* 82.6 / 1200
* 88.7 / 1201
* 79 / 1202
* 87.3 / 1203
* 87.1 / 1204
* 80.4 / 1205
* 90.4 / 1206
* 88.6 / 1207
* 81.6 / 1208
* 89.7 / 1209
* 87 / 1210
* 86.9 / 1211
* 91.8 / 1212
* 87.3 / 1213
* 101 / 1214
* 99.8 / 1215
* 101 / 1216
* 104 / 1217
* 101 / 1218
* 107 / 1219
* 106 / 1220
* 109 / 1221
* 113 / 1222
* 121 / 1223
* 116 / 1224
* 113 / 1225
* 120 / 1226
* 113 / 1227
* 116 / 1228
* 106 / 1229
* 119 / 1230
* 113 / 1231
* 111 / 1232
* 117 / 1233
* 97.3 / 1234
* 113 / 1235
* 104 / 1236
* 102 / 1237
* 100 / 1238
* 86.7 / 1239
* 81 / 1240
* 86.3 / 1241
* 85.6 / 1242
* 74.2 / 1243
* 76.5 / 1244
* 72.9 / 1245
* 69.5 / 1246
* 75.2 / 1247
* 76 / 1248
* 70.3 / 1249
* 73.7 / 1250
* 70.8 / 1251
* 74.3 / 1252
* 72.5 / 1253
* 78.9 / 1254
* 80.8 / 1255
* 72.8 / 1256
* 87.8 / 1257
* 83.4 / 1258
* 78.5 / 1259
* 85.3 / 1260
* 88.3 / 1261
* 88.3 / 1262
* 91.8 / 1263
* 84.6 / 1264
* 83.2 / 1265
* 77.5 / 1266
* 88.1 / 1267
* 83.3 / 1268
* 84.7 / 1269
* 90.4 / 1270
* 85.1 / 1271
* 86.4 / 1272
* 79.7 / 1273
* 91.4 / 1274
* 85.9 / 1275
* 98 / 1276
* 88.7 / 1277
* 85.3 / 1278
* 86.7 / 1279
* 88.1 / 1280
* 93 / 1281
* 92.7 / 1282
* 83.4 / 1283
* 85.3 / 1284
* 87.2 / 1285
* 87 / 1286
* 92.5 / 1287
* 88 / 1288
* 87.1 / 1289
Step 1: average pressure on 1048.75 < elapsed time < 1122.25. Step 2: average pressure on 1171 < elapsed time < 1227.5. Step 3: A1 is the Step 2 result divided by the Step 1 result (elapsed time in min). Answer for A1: 1.07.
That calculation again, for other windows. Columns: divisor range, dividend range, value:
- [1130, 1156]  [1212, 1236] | 1.40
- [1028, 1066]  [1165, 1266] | 1.12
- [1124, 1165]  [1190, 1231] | 1.19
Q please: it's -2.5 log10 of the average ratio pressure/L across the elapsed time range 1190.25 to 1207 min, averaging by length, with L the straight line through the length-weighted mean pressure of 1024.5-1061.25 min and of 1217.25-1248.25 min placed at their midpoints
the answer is 0.189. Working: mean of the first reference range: 77.5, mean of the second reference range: 100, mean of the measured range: 80.8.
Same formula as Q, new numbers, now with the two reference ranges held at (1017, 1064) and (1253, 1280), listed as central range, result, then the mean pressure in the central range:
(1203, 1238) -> -0.22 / 103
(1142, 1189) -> 0.05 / 78.3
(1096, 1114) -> -0.04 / 82.9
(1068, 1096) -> 0.01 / 78.5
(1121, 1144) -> 0.00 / 80.3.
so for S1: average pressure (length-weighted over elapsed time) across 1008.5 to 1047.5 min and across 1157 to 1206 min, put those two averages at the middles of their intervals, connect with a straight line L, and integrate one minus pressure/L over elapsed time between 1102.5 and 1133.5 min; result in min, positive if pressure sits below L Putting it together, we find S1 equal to -3.8 min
